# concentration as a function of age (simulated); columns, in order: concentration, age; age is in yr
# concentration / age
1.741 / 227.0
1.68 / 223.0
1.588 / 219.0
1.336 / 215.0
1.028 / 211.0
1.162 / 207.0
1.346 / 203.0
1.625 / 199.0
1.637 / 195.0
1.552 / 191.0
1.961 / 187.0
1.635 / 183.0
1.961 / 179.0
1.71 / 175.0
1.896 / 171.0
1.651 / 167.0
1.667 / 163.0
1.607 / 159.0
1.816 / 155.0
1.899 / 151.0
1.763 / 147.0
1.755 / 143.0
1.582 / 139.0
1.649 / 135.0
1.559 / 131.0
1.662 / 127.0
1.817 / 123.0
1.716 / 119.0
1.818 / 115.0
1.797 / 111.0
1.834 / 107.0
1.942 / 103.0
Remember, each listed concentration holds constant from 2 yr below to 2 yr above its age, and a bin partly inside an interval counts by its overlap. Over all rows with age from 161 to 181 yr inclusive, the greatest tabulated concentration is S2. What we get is 1.961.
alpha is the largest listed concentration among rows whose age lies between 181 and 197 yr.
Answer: 1.961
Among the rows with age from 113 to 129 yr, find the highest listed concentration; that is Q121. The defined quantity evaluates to 1.818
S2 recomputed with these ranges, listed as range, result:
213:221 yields 1.588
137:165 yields 1.899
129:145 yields 1.755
